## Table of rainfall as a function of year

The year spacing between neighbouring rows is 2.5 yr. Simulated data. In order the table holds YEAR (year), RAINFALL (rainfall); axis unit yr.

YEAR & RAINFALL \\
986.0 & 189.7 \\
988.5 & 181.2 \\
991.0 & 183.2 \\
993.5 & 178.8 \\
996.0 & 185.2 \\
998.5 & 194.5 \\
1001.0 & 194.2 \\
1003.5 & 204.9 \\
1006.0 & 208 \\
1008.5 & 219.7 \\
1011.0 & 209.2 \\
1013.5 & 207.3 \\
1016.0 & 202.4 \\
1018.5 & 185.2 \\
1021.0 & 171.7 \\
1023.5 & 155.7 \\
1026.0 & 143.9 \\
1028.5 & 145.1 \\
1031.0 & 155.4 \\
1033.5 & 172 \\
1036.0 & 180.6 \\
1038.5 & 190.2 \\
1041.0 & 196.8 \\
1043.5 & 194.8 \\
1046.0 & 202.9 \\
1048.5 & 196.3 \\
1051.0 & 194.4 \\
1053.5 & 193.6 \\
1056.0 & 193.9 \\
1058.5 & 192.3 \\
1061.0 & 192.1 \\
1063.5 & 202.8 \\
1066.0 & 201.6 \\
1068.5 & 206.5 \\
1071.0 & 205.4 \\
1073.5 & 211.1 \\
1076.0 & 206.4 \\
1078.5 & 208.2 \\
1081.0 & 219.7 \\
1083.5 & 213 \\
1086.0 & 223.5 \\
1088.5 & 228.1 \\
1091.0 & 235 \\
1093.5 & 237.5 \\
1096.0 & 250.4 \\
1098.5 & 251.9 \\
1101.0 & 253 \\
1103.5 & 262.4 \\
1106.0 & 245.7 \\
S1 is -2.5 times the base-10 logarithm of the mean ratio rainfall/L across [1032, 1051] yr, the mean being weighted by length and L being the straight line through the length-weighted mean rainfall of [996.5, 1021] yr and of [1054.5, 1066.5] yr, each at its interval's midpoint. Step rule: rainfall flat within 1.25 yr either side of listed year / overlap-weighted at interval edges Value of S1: 0.04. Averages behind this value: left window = 201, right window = 196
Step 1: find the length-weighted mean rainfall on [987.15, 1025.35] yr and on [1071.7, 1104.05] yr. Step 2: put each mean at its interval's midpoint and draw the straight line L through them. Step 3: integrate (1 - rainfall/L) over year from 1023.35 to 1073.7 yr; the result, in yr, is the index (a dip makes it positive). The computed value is 5.80 yr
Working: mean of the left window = 191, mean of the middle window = 187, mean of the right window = 230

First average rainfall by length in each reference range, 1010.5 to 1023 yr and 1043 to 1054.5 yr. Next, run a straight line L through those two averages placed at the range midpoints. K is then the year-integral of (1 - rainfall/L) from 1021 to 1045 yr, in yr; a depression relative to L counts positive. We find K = 2.9 yr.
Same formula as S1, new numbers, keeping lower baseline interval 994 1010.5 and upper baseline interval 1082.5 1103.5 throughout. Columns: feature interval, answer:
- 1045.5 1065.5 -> 0.14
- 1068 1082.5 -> 0.10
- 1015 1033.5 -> 0.26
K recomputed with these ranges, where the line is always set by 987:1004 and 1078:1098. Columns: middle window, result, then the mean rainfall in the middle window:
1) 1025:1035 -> 2.4 yr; 155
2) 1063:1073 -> 0.7 yr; 205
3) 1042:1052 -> 0.6 yr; 197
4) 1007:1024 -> 0.2 yr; 195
